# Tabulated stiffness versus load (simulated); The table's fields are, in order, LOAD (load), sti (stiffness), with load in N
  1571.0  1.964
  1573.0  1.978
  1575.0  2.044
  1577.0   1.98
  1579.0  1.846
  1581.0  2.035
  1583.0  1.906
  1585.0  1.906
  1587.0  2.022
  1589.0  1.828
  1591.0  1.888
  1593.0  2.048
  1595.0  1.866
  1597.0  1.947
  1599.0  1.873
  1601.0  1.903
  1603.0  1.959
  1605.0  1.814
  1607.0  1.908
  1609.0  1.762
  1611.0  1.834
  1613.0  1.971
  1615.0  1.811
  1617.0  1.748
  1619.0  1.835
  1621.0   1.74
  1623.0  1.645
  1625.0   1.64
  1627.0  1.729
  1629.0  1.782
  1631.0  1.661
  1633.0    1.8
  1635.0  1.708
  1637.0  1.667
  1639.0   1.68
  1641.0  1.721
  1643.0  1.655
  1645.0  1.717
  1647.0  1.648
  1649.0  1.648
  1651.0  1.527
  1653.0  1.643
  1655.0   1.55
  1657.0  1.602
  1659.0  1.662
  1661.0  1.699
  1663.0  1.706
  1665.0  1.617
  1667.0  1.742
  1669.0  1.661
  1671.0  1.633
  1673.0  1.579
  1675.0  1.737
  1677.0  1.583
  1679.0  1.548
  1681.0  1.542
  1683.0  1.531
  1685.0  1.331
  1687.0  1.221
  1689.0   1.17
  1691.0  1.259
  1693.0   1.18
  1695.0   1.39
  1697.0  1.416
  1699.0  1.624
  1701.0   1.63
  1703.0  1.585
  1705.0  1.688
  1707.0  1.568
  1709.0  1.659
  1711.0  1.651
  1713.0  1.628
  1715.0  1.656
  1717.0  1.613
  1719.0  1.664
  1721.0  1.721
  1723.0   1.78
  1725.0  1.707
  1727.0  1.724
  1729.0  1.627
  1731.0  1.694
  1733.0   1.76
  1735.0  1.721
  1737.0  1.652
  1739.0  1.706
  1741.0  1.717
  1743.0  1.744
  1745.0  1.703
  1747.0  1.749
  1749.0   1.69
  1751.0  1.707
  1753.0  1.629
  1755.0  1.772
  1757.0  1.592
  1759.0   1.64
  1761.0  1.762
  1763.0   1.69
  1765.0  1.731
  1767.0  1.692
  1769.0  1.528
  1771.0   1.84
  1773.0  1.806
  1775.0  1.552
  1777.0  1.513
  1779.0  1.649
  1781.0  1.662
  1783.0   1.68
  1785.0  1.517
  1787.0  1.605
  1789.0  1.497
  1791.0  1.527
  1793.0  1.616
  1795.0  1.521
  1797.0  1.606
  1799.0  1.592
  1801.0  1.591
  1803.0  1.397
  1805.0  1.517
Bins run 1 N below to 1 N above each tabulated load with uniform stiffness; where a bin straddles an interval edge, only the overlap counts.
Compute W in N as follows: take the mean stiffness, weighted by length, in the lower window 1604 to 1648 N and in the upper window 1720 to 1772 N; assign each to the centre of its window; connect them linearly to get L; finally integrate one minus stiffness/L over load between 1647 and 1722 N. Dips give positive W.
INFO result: 7.0 N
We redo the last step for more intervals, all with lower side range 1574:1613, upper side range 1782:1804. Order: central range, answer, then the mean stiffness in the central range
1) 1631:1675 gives 3.58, 1.66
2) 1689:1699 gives 2.35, 1.33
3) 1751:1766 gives -0.64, 1.69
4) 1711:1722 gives 0.26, 1.66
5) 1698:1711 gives 0.68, 1.63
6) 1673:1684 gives 1.10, 1.59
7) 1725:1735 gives -0.19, 1.7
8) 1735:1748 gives -0.48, 1.71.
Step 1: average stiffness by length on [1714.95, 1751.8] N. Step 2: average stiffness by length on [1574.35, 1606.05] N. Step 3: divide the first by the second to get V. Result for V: 0.88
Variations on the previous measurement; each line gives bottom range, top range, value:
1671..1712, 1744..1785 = 1.12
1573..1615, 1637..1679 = 0.86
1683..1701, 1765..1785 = 1.22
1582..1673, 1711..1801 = 0.94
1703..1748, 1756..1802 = 0.96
